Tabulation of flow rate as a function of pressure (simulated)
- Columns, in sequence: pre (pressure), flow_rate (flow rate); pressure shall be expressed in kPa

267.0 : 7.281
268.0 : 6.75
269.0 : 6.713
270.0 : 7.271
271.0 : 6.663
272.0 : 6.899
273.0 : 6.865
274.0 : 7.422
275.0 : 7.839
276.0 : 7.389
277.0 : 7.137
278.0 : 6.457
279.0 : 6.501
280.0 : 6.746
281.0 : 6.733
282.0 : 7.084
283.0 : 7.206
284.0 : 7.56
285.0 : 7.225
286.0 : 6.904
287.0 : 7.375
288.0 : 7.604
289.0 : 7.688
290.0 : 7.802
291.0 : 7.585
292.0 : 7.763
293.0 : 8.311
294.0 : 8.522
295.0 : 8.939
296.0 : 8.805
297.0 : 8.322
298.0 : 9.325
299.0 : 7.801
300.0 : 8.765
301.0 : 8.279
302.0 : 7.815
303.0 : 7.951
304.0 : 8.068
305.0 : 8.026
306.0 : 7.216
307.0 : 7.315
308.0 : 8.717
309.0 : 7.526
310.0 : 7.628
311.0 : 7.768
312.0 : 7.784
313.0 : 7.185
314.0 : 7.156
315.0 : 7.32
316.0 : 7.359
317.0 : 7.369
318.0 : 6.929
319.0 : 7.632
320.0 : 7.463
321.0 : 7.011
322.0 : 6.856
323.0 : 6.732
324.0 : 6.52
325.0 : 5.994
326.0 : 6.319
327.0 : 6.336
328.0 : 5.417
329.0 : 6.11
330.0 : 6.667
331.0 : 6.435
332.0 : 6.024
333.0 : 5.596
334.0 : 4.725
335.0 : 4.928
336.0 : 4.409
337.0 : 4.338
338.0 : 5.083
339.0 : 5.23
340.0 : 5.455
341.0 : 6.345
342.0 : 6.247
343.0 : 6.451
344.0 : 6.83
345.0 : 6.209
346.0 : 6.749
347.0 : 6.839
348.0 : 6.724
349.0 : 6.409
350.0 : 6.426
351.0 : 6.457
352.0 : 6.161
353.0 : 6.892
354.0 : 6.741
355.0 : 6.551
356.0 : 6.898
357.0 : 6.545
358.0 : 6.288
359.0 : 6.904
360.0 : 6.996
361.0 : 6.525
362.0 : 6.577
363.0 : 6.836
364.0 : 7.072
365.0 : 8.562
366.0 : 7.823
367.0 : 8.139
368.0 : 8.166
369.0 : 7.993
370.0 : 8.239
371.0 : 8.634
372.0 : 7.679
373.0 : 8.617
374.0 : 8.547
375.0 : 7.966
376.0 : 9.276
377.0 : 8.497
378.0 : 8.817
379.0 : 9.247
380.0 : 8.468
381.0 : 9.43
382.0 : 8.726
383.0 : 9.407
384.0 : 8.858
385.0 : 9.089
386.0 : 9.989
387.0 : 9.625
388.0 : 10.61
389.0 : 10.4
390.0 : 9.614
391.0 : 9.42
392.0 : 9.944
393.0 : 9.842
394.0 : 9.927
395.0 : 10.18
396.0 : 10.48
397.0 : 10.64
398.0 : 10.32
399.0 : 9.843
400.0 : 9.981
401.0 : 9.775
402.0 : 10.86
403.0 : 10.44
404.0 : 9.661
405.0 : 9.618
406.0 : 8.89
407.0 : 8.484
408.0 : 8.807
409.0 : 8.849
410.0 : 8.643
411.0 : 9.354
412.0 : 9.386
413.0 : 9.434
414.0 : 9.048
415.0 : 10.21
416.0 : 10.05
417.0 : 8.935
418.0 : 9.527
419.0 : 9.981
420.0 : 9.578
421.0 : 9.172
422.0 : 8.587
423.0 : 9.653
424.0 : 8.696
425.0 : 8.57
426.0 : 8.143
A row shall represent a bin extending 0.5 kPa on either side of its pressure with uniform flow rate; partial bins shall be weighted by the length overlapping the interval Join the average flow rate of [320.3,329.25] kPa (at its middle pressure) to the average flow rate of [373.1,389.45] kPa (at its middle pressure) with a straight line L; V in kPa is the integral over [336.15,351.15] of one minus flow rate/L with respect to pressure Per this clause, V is 2.6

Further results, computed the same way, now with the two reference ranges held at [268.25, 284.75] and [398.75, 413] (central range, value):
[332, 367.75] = 8.7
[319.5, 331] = 2.1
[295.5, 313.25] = -1.1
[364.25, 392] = 0.2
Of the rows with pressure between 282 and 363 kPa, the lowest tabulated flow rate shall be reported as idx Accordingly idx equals 4.338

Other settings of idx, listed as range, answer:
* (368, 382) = 7.679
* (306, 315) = 7.156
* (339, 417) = 5.23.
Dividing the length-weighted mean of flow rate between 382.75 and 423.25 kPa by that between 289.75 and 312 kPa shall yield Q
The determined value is 1.2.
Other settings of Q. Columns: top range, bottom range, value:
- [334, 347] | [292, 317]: 0.71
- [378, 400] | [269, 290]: 1.36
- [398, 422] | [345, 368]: 1.38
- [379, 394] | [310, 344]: 1.50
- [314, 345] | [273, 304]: 0.81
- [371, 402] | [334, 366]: 1.49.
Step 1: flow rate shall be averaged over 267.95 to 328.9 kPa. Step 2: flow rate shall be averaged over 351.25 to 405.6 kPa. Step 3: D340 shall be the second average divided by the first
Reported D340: 1.2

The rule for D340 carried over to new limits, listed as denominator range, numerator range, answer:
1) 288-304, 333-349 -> 0.70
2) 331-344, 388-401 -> 1.83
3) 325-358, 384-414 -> 1.60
